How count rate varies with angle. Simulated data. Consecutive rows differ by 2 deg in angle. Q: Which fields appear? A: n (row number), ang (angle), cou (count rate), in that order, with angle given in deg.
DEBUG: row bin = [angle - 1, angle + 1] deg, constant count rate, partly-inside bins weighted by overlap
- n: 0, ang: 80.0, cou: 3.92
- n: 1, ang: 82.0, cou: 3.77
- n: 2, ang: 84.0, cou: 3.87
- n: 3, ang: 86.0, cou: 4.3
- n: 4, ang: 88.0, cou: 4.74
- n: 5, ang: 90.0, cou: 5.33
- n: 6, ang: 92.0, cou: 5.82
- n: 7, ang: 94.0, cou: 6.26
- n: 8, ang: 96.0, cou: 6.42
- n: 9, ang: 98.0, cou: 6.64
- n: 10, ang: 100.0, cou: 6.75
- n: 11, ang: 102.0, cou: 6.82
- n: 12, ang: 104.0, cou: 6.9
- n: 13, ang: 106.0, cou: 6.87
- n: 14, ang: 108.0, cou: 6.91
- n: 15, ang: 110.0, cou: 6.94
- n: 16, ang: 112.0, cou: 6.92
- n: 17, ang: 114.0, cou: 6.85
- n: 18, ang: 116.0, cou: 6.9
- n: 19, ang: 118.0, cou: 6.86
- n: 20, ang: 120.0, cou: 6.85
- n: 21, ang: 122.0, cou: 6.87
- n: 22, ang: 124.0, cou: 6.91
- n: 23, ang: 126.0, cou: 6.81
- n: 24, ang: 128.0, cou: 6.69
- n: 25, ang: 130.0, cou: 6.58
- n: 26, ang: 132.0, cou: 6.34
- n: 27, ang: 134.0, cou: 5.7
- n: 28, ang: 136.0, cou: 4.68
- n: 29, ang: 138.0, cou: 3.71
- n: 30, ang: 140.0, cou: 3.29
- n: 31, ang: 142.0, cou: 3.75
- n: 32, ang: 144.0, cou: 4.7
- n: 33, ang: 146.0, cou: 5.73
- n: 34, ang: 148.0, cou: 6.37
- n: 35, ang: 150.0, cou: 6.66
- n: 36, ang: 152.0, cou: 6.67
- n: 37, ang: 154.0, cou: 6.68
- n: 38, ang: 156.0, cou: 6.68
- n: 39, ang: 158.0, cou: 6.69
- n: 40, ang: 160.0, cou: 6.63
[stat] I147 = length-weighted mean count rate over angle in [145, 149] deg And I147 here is 6.05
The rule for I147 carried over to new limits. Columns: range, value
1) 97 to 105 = 6.78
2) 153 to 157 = 6.68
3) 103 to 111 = 6.91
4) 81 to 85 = 3.82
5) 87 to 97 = 5.71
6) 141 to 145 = 4.22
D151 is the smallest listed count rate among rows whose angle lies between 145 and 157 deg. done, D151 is 5.73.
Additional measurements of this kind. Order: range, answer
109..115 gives 6.85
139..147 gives 3.29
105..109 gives 6.87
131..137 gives 4.68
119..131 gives 6.58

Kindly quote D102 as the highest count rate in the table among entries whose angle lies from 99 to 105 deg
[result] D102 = 6.9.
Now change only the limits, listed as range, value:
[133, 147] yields 5.73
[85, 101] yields 6.75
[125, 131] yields 6.81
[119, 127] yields 6.91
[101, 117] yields 6.94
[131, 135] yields 6.34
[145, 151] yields 6.66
